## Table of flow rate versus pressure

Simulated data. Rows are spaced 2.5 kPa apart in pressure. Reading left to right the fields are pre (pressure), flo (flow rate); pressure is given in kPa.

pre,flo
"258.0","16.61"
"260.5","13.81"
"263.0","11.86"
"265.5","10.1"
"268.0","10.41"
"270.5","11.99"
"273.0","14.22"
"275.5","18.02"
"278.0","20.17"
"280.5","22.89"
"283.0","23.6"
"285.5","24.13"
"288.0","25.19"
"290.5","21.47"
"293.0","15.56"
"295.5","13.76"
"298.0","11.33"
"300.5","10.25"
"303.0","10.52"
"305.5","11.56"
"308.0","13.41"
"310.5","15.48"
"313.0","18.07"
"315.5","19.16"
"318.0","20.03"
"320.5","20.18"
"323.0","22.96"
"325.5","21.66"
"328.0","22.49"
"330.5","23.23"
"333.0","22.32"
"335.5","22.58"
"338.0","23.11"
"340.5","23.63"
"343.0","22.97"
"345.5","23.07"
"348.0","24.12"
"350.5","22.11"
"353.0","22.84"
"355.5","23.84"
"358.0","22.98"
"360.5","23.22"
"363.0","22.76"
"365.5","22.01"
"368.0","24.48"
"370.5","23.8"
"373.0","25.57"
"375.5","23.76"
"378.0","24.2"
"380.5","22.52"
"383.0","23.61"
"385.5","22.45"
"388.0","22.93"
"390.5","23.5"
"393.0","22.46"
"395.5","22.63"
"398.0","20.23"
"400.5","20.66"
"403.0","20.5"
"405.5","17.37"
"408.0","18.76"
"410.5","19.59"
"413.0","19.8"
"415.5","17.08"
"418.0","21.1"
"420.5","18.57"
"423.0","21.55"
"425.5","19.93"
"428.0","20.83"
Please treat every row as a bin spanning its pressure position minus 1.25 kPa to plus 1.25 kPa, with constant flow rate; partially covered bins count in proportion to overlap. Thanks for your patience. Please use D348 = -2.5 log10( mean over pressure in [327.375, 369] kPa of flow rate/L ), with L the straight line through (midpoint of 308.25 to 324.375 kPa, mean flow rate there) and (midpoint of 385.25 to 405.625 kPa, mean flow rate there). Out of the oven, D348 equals -0.15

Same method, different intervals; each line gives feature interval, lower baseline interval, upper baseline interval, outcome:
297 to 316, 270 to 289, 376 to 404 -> 0.47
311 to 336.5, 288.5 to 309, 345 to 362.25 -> -0.16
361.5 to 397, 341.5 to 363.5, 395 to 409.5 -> -0.09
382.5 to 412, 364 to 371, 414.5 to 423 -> 0.00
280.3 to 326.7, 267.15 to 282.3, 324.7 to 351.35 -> 0.09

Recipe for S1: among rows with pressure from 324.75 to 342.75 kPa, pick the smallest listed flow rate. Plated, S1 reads 21.66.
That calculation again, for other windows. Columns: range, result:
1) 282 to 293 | 15.56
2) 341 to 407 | 17.37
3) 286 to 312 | 10.25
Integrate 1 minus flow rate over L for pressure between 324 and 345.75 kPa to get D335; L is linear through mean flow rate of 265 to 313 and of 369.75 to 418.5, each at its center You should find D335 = -4.98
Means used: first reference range 16.1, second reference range 21.6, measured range 22.8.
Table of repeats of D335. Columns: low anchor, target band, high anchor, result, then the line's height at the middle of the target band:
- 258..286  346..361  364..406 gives -1.7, 20.8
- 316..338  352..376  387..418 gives -2.6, 21.2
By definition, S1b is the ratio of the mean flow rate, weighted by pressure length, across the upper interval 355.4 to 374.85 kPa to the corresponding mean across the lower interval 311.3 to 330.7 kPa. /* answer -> 1.1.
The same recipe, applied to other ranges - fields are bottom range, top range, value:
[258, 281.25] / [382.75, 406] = 1.47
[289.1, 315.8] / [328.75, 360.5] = 1.59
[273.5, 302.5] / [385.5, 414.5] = 1.13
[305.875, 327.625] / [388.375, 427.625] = 1.09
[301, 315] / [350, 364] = 1.65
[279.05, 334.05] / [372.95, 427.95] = 1.14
